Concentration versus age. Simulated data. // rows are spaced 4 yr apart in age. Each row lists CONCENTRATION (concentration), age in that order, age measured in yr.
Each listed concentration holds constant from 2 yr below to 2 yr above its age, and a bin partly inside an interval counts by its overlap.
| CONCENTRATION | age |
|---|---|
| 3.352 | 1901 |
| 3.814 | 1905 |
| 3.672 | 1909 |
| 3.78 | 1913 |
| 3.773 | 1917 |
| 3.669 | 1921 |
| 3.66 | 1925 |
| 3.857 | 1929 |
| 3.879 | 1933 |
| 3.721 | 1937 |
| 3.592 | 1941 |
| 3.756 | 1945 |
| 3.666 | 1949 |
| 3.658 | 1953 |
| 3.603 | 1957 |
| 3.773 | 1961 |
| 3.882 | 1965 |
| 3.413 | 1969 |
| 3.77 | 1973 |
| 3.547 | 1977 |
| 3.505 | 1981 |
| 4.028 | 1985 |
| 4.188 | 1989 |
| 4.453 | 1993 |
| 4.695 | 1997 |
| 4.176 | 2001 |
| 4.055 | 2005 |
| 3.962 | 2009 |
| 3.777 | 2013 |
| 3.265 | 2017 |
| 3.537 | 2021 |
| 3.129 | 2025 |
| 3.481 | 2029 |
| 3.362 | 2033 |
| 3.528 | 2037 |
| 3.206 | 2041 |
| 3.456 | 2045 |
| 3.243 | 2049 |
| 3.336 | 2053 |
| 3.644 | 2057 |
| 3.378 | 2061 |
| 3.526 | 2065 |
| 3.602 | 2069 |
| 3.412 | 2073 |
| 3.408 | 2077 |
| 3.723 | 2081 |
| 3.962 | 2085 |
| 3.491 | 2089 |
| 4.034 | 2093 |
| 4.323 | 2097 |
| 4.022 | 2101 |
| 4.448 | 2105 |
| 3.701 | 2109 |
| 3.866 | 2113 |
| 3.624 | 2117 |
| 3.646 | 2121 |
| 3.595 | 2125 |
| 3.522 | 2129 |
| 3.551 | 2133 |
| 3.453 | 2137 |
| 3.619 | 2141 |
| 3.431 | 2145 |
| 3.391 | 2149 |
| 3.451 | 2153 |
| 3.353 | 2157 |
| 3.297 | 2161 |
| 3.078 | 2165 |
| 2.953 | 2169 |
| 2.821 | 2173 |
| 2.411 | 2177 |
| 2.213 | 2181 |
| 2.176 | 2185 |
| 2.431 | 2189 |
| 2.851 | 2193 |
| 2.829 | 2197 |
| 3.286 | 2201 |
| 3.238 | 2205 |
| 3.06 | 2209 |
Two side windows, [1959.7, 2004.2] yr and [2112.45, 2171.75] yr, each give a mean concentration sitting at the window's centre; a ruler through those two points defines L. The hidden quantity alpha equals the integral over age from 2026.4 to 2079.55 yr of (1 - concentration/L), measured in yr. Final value 4.2 yr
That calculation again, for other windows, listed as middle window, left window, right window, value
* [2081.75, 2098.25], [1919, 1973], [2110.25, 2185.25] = -2.57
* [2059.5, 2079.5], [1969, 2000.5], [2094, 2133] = 2.18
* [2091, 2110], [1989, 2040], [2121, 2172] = -3.22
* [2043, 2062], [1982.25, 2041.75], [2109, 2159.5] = 1.54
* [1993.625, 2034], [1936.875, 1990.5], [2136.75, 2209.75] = -2.57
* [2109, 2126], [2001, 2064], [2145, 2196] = -3.04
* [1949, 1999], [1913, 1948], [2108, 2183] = -2.99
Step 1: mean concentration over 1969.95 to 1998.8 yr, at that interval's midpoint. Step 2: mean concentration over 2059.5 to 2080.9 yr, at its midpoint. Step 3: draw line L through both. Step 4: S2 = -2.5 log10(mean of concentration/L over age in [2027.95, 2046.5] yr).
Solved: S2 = 0.087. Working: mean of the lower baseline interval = 4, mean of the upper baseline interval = 3.49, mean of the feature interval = 3.4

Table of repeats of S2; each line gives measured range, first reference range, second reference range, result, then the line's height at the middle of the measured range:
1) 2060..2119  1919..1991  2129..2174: -0.10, 3.46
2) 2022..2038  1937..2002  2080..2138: 0.14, 3.83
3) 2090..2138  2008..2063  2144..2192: -0.22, 3.12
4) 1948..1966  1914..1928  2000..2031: 0.00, 3.69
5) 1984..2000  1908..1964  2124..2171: -0.20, 3.63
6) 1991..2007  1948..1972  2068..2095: -0.18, 3.67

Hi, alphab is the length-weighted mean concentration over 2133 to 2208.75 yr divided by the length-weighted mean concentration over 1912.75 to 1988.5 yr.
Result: 0.81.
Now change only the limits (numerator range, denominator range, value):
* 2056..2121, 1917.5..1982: 1.02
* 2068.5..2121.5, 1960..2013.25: 0.96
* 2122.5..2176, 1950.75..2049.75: 0.90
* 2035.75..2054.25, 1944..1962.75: 0.91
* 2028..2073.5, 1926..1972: 0.92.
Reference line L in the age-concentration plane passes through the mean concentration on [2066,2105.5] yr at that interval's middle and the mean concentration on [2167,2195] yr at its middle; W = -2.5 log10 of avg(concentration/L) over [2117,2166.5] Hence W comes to -0.13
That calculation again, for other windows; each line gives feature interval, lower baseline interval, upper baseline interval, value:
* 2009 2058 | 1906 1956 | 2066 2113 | 0.11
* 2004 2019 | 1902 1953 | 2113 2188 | -0.06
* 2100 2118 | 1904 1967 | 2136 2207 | -0.23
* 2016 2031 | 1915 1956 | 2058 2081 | 0.07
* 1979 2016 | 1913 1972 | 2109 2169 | -0.12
